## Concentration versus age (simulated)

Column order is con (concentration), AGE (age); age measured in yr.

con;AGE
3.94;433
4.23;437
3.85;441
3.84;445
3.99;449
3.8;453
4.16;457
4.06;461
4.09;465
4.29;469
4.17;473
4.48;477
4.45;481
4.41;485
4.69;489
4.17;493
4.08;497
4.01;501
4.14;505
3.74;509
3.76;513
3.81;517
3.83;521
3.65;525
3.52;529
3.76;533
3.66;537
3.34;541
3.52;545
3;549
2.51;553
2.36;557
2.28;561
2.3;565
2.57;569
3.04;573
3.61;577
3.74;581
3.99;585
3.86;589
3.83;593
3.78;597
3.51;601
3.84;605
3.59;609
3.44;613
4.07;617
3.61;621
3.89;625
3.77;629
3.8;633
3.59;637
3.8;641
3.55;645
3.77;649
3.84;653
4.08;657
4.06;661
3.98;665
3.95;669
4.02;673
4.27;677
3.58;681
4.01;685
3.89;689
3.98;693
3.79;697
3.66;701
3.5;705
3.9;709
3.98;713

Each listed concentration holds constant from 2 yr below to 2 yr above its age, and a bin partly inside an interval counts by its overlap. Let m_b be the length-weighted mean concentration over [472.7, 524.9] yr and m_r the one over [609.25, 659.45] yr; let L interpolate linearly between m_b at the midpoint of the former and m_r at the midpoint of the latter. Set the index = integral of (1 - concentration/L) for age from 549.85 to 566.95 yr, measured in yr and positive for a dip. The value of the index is 6.7 yr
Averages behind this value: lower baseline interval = 4.12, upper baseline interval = 3.76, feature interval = 2.41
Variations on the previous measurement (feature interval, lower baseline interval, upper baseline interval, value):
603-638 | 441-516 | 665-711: 1.9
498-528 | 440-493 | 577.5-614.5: 1.3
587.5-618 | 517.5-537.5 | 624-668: 0.4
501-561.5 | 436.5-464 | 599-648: 6.5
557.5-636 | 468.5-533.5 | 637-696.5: 9.6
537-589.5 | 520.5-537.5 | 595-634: 8.7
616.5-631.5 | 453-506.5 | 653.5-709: 0.7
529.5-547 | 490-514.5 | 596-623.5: 1.5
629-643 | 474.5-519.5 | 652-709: 0.8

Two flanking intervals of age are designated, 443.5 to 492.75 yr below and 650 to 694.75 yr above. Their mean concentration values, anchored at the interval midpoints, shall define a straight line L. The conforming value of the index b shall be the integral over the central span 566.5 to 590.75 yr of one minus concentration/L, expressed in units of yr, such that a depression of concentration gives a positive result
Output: 3.8 yr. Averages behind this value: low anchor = 4.21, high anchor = 3.96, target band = 3.44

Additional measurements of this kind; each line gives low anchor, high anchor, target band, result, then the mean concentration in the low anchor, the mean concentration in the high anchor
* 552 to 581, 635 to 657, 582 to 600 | -4.6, 2.75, 3.74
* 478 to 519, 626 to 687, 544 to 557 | 3.8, 4.13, 3.87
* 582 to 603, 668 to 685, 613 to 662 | 1.1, 3.79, 3.96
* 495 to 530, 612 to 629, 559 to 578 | 5.5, 3.85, 3.77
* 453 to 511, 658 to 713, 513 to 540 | 2.8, 4.2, 3.9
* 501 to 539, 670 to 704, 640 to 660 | 0.2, 3.78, 3.89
